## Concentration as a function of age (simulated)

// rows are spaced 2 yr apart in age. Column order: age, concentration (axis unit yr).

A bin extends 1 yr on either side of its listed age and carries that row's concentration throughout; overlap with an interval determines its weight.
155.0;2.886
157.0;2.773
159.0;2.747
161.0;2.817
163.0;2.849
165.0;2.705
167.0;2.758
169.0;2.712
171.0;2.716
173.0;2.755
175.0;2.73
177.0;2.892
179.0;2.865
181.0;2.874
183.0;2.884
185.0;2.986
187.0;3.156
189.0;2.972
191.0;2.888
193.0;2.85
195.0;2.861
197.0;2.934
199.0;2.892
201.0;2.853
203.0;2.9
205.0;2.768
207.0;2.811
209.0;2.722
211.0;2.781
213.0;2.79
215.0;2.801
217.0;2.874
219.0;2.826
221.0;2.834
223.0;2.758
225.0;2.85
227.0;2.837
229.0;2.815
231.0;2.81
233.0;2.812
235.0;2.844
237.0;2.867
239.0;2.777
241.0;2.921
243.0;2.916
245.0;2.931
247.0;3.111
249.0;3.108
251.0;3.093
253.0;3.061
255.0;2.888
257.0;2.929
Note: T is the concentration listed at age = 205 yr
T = 2.768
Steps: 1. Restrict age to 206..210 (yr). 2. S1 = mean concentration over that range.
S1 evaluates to 2.77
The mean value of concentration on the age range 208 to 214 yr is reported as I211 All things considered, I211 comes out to 2.76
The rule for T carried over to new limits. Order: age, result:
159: 2.747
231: 2.81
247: 3.111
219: 2.826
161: 2.817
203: 2.9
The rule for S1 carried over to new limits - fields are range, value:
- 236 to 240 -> 2.82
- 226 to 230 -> 2.83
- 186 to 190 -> 3.06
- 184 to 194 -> 2.97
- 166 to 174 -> 2.74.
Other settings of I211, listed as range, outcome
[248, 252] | 3.1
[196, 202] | 2.89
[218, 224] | 2.81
